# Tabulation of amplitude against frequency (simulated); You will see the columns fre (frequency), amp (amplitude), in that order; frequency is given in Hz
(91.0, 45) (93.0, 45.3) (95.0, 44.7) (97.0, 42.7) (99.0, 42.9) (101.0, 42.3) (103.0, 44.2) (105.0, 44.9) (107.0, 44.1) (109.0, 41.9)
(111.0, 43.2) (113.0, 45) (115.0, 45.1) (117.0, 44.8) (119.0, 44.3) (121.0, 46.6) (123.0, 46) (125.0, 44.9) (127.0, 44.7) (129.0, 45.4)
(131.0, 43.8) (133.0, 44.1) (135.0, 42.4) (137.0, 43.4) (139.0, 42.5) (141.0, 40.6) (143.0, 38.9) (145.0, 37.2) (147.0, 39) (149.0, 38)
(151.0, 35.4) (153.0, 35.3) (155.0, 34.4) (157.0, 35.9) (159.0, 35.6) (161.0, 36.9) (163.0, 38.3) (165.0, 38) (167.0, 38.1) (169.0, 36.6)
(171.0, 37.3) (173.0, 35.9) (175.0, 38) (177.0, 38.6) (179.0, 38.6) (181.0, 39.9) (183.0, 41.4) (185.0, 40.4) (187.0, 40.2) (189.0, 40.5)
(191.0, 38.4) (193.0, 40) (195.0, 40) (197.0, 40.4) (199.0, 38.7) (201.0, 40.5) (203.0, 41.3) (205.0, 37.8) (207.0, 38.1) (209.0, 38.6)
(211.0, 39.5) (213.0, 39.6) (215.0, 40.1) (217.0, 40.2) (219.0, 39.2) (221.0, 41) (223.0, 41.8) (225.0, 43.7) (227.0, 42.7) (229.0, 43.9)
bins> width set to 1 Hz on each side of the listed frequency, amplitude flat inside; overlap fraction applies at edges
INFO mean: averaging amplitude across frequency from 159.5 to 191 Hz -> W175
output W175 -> 38.5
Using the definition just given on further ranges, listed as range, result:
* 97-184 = 40.8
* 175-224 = 39.7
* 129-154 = 40.3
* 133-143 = 42.1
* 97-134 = 44.3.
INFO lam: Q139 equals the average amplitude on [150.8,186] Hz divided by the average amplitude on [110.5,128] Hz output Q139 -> 0.8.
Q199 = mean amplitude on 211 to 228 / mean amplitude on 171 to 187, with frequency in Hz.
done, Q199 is 1.1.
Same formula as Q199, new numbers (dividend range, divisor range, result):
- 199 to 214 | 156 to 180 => 1.05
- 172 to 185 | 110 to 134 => 0.87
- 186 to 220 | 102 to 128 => 0.89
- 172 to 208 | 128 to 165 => 1.00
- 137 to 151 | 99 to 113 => 0.90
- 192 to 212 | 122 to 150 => 0.94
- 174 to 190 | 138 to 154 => 1.03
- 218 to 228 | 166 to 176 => 1.12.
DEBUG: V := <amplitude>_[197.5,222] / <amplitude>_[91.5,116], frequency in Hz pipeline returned 0.90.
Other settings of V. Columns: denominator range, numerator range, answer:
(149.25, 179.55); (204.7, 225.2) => 1.08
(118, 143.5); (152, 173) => 0.84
